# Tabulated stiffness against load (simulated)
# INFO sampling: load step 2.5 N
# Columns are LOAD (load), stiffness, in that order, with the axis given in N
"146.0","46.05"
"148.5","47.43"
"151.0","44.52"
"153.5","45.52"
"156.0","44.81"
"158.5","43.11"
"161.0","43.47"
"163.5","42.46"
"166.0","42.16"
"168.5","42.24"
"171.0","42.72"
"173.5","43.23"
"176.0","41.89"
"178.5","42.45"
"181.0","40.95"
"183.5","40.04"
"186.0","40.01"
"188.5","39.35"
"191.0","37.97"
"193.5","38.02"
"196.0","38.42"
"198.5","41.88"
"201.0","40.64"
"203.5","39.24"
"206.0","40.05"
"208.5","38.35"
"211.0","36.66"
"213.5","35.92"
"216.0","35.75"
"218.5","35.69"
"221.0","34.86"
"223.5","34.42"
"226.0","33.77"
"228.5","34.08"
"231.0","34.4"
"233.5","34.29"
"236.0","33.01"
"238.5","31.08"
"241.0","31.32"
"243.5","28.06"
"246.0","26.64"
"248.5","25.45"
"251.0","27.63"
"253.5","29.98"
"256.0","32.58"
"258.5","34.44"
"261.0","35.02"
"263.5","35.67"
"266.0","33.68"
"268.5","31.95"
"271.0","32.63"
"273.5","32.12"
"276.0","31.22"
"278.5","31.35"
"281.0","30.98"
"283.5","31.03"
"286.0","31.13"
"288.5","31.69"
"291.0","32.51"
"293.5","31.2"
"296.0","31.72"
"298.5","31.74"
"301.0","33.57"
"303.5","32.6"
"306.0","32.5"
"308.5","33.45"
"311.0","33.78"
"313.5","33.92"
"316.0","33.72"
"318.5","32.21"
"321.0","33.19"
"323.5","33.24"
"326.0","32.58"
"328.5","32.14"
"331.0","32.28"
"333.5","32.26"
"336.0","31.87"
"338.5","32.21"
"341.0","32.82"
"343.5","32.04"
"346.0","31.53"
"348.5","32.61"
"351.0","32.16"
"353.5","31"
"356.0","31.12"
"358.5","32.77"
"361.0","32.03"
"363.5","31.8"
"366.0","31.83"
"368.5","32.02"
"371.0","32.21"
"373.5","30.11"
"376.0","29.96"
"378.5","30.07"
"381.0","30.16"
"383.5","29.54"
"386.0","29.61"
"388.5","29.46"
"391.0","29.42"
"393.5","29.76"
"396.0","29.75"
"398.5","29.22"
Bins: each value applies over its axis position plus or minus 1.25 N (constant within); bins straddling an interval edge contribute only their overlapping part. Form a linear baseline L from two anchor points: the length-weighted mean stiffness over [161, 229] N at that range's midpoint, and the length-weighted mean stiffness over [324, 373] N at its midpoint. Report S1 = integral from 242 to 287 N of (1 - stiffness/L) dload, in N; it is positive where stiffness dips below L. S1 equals 5.9 N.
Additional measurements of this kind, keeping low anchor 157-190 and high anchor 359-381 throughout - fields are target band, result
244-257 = 3.2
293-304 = 0.9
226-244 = 2.8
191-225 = 2.0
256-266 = 0.7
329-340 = 0.3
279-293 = 1.7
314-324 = 0.3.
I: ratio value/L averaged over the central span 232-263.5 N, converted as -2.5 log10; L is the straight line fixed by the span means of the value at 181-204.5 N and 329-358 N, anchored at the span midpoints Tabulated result 0.19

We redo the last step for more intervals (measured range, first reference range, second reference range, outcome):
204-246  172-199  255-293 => 0.079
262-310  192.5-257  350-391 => 0.021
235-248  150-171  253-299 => 0.198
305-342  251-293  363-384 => -0.043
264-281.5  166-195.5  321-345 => 0.114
